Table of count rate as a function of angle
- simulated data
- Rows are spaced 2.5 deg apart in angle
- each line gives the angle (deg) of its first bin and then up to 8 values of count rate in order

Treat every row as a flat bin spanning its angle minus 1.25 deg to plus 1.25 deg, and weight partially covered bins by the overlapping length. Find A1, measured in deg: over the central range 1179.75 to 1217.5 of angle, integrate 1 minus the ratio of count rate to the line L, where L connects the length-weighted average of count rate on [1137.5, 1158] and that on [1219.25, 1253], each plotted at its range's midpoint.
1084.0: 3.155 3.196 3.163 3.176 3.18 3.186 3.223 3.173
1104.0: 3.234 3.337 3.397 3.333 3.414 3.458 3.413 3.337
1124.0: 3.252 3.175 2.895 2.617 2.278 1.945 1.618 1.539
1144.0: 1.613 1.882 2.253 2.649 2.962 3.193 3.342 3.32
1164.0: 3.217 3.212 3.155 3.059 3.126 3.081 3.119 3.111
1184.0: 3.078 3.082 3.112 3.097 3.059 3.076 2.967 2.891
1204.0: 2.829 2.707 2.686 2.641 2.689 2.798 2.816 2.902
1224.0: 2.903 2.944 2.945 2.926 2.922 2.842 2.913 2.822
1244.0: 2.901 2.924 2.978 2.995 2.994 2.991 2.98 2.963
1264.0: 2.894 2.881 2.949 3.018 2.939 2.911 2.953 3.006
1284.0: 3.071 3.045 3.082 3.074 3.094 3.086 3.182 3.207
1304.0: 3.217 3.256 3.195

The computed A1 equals -4.5 deg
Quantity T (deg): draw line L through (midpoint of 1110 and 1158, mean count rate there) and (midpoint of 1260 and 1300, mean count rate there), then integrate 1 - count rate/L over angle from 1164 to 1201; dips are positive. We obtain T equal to -4.0 deg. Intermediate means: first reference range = 2.68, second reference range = 3.01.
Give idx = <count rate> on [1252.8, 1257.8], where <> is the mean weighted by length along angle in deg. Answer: 2.99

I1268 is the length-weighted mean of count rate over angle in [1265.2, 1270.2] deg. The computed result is 2.91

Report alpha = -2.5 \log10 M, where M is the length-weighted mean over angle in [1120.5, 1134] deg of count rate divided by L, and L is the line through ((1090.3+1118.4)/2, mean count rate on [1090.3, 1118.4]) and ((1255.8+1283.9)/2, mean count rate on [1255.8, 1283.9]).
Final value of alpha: 0.09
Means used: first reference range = 3.29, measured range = 2.98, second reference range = 2.96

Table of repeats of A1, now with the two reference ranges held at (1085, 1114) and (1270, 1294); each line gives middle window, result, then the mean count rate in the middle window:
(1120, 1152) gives 8.1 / 2.39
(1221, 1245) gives 1.4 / 2.9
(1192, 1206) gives 0.7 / 2.96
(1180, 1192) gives 0.1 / 3.1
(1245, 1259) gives 0.4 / 2.98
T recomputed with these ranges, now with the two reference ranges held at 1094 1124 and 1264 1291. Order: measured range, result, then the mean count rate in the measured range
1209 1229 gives 1.8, 2.81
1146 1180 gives 2.2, 2.99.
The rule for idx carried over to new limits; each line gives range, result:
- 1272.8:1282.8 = 2.95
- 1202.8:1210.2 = 2.74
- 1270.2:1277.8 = 2.96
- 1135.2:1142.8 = 1.7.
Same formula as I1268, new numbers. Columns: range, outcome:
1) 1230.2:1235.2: 2.92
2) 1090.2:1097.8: 3.18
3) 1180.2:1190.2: 3.1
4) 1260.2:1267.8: 2.91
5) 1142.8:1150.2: 1.92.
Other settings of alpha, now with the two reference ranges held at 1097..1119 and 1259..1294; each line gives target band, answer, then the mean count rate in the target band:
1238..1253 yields 0.05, 2.92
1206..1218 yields 0.15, 2.71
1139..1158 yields 0.39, 2.27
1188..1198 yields 0.02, 3.08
